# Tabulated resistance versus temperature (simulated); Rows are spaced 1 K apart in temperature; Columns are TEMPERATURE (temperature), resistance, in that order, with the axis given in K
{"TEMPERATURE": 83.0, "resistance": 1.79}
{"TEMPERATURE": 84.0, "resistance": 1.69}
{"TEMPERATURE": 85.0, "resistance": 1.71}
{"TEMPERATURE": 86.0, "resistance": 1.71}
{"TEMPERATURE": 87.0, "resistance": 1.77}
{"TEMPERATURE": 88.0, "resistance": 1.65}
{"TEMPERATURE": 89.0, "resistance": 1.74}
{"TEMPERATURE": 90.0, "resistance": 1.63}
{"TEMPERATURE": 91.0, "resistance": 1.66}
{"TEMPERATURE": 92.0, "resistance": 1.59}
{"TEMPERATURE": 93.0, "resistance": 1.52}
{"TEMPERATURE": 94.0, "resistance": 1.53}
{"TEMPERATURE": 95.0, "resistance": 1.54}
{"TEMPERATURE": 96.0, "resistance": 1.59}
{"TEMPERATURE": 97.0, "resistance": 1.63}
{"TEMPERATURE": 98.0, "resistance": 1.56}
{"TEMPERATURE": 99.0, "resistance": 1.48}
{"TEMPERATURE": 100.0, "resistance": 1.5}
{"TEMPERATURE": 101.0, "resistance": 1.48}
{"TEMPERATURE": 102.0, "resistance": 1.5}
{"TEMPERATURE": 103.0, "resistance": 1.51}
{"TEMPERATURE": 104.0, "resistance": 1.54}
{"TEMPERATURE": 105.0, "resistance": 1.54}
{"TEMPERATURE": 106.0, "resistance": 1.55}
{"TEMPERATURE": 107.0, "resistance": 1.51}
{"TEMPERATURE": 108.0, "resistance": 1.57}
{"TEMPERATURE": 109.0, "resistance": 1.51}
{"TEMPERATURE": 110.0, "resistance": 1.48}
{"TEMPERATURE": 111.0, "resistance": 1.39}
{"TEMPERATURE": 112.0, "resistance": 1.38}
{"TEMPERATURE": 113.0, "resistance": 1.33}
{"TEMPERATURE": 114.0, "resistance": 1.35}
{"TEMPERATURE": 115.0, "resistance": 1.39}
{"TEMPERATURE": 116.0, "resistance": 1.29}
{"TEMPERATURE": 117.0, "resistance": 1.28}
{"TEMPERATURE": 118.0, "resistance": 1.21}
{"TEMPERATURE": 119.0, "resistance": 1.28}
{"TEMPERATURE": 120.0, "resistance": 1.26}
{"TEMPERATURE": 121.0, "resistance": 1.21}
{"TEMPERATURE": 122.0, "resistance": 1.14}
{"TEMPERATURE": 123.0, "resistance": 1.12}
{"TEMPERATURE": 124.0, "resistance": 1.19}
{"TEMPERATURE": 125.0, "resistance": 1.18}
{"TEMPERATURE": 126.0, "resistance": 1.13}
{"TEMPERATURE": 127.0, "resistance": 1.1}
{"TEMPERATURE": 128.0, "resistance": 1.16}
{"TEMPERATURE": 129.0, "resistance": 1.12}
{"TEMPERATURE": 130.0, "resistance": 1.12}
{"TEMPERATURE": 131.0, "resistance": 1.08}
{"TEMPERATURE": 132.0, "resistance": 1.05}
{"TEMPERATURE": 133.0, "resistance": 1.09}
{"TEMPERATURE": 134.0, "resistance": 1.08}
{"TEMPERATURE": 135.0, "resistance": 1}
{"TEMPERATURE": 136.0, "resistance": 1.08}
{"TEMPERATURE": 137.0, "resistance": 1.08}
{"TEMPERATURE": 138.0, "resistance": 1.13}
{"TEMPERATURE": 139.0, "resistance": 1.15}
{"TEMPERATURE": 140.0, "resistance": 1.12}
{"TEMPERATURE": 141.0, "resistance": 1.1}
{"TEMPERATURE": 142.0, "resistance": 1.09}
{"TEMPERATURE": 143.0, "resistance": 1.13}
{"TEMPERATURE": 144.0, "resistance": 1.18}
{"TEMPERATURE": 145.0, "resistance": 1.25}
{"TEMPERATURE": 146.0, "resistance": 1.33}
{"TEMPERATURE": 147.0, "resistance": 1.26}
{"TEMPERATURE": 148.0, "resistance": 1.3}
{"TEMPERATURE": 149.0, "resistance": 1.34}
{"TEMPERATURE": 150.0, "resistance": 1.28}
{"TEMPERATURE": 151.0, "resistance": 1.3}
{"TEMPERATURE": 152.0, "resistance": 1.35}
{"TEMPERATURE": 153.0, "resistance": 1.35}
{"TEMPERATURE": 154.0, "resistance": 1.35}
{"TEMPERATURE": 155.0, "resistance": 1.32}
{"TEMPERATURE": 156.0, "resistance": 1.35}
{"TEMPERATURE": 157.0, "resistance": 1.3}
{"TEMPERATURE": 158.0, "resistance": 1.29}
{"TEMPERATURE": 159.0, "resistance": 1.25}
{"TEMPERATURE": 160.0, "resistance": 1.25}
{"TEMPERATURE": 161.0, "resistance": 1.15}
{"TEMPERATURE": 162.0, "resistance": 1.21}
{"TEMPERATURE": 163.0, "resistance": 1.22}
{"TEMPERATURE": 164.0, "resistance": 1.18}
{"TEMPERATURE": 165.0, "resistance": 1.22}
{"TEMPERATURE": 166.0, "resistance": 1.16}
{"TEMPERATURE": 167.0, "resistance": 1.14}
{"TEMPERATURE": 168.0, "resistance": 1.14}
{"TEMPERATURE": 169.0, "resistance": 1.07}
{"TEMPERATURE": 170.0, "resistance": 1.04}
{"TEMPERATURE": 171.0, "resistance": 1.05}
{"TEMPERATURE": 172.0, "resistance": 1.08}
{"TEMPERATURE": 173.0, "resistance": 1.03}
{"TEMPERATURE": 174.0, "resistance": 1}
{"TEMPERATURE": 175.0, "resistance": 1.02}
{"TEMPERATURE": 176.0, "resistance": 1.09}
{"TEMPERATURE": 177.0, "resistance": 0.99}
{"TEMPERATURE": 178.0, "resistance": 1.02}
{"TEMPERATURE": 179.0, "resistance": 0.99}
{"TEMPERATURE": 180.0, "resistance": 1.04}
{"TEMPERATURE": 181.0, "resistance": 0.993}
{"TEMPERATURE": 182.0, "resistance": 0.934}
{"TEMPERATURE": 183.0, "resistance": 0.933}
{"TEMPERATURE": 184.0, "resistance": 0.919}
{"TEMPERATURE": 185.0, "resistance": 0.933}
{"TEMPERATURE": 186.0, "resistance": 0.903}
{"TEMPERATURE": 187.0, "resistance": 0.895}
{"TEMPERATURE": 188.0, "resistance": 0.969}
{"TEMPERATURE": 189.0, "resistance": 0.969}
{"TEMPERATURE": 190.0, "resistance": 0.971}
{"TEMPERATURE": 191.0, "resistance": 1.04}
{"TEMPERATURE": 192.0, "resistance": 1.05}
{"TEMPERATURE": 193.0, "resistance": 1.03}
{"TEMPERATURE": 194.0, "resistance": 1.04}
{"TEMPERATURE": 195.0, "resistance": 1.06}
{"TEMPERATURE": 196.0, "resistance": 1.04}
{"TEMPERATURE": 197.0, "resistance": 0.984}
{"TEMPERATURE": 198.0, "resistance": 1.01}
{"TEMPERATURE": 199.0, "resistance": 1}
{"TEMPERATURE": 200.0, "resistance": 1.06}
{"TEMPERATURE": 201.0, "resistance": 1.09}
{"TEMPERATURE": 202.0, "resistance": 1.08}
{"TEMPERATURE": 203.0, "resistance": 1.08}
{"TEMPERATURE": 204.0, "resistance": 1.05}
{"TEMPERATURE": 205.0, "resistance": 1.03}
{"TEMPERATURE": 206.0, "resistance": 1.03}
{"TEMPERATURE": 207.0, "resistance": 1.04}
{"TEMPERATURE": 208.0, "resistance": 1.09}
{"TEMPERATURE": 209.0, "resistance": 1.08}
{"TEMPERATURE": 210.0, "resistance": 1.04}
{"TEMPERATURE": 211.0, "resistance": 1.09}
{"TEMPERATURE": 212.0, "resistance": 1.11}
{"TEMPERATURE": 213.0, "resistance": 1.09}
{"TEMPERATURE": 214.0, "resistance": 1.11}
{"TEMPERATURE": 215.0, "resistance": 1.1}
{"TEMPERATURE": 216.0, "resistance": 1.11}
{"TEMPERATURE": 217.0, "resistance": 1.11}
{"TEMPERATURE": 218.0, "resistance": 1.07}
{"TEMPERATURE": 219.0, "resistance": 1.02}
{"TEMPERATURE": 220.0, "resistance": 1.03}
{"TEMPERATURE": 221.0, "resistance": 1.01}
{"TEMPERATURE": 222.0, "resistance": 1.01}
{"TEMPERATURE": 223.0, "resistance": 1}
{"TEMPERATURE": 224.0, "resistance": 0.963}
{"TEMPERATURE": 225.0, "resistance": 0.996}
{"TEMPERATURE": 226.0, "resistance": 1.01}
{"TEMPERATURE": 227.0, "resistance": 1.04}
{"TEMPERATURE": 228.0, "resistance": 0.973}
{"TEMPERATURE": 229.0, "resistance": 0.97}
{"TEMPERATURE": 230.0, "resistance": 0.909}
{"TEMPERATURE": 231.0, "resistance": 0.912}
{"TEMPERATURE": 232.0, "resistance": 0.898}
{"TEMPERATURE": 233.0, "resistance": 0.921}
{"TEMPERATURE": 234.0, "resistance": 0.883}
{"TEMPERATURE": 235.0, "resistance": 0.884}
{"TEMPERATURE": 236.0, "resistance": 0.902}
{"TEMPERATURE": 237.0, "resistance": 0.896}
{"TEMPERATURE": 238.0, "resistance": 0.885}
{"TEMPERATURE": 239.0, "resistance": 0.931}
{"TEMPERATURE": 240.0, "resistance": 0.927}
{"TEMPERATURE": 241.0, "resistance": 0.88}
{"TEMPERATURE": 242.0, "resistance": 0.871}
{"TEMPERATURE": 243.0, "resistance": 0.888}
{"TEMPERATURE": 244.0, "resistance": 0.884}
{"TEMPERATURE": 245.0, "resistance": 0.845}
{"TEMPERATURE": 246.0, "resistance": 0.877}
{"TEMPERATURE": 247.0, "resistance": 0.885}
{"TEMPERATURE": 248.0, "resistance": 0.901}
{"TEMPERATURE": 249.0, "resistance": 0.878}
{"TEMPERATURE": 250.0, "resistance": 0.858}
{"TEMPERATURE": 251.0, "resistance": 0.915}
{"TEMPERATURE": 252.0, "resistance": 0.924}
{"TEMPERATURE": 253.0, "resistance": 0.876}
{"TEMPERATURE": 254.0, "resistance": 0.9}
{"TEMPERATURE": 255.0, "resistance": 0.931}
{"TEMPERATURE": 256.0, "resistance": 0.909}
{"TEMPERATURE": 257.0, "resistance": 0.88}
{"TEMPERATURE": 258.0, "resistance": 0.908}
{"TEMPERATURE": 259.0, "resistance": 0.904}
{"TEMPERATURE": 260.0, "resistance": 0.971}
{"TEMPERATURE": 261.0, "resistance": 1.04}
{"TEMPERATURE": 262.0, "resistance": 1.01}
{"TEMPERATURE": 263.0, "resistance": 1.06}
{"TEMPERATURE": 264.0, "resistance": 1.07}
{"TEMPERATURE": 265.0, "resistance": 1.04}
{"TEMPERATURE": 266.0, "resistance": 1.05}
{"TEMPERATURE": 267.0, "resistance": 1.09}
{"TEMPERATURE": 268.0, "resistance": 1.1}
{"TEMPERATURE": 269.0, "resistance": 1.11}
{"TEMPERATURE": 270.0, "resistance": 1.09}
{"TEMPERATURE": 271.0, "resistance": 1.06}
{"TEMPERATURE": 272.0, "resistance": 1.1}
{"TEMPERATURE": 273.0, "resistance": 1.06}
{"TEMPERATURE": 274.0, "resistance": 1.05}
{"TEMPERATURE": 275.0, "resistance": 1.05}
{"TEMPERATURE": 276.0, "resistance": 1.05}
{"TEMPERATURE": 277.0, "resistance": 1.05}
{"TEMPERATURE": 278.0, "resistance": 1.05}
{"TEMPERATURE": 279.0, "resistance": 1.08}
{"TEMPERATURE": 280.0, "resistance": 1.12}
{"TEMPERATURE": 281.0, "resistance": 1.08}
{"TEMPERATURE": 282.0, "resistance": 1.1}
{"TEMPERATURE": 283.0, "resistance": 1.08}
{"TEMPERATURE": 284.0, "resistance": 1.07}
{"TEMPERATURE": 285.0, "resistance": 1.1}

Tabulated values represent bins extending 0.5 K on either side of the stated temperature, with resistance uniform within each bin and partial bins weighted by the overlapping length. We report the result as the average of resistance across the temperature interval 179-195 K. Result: 0.978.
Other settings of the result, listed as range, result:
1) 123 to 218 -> 1.11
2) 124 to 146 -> 1.12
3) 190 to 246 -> 1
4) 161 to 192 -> 1.04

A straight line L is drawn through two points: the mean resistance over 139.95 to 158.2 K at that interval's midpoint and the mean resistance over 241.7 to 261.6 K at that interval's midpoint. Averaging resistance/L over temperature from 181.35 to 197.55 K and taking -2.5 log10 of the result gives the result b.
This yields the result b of 0.147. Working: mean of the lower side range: 1.27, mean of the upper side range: 0.903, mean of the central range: 0.98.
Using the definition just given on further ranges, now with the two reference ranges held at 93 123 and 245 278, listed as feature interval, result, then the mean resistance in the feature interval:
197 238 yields 0.100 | 1.02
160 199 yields 0.174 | 1.04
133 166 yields 0.079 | 1.22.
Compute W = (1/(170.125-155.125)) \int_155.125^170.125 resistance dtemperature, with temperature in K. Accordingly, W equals 1.2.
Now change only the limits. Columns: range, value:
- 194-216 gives 1.06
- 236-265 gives 0.92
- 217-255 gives 0.933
